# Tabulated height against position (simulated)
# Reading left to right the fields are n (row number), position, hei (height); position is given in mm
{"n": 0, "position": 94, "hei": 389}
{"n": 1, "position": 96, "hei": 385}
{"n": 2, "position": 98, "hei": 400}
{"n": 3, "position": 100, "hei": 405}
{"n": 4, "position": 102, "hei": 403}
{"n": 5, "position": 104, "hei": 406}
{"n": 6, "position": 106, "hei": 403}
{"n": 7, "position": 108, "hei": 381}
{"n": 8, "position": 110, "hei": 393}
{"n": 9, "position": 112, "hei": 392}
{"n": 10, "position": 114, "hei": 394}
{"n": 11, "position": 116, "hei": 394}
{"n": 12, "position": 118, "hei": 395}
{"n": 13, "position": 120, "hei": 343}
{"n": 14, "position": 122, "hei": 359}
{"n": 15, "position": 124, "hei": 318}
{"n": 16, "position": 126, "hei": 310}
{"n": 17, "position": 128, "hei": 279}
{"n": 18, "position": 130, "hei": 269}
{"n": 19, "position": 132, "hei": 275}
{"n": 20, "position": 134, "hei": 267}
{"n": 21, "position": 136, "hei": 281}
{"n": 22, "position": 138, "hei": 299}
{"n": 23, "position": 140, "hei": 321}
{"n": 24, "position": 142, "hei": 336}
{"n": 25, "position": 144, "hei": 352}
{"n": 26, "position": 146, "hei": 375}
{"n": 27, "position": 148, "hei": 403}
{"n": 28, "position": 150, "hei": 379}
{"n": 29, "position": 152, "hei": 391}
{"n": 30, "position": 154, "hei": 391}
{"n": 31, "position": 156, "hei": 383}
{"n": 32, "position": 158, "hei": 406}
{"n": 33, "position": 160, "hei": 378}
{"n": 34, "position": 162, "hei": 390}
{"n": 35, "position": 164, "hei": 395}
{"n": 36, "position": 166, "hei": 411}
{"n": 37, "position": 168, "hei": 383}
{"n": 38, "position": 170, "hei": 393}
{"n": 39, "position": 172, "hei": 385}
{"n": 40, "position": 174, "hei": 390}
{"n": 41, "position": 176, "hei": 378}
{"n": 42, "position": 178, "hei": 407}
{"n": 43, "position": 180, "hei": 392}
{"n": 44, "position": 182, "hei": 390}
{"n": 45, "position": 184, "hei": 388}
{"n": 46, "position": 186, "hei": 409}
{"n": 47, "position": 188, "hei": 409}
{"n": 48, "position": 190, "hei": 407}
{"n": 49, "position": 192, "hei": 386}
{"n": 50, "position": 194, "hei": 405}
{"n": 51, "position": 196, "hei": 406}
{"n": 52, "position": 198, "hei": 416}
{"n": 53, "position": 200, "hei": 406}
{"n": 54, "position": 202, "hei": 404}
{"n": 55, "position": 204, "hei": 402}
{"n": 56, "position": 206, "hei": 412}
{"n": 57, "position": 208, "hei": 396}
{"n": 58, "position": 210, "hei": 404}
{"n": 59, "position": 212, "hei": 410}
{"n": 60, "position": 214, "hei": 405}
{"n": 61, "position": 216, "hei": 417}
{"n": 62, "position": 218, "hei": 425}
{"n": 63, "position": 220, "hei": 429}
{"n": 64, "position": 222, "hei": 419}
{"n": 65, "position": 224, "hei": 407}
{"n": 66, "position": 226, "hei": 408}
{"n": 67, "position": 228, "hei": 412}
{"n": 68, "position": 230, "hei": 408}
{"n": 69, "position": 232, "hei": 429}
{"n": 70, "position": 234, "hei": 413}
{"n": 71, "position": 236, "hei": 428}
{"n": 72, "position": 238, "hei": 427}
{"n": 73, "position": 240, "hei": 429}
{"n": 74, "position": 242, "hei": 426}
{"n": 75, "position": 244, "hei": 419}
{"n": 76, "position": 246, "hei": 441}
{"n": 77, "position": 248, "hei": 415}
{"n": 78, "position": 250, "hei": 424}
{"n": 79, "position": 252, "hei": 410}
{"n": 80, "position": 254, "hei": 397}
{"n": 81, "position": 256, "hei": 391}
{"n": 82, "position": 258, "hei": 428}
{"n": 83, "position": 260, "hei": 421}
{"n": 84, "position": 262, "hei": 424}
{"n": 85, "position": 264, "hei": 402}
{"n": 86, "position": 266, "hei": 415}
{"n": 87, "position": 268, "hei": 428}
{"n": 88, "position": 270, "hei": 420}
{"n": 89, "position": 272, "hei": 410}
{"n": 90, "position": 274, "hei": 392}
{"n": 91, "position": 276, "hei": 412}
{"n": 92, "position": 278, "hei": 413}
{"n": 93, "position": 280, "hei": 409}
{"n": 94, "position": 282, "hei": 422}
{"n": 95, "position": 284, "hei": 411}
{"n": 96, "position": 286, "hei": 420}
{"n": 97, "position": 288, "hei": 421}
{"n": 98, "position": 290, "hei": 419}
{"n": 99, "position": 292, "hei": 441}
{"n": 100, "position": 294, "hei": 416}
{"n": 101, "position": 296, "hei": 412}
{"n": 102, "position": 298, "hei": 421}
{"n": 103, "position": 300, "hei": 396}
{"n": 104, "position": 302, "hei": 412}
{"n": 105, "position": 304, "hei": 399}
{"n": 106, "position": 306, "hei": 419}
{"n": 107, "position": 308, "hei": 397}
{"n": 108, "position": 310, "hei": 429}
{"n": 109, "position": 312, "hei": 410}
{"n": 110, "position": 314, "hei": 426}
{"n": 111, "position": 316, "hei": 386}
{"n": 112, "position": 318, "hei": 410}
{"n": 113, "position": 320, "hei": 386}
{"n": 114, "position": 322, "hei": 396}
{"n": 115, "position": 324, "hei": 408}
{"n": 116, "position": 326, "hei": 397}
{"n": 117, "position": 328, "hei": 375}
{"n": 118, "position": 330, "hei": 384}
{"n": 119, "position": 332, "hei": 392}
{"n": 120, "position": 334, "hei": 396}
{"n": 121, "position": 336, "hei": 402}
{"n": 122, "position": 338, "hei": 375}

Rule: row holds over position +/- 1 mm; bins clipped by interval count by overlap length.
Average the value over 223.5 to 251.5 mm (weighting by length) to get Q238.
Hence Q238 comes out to 420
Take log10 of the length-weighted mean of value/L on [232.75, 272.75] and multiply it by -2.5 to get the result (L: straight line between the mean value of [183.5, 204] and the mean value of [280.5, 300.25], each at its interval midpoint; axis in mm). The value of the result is -0.015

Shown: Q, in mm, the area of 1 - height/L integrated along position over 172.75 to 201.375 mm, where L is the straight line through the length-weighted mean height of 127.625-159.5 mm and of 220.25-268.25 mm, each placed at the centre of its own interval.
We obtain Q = -1.98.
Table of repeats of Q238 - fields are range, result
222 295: 417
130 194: 371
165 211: 399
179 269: 412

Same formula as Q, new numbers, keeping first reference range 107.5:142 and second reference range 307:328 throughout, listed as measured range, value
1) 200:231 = -3.8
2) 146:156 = -1.3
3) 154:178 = -3.0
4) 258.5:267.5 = -0.8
